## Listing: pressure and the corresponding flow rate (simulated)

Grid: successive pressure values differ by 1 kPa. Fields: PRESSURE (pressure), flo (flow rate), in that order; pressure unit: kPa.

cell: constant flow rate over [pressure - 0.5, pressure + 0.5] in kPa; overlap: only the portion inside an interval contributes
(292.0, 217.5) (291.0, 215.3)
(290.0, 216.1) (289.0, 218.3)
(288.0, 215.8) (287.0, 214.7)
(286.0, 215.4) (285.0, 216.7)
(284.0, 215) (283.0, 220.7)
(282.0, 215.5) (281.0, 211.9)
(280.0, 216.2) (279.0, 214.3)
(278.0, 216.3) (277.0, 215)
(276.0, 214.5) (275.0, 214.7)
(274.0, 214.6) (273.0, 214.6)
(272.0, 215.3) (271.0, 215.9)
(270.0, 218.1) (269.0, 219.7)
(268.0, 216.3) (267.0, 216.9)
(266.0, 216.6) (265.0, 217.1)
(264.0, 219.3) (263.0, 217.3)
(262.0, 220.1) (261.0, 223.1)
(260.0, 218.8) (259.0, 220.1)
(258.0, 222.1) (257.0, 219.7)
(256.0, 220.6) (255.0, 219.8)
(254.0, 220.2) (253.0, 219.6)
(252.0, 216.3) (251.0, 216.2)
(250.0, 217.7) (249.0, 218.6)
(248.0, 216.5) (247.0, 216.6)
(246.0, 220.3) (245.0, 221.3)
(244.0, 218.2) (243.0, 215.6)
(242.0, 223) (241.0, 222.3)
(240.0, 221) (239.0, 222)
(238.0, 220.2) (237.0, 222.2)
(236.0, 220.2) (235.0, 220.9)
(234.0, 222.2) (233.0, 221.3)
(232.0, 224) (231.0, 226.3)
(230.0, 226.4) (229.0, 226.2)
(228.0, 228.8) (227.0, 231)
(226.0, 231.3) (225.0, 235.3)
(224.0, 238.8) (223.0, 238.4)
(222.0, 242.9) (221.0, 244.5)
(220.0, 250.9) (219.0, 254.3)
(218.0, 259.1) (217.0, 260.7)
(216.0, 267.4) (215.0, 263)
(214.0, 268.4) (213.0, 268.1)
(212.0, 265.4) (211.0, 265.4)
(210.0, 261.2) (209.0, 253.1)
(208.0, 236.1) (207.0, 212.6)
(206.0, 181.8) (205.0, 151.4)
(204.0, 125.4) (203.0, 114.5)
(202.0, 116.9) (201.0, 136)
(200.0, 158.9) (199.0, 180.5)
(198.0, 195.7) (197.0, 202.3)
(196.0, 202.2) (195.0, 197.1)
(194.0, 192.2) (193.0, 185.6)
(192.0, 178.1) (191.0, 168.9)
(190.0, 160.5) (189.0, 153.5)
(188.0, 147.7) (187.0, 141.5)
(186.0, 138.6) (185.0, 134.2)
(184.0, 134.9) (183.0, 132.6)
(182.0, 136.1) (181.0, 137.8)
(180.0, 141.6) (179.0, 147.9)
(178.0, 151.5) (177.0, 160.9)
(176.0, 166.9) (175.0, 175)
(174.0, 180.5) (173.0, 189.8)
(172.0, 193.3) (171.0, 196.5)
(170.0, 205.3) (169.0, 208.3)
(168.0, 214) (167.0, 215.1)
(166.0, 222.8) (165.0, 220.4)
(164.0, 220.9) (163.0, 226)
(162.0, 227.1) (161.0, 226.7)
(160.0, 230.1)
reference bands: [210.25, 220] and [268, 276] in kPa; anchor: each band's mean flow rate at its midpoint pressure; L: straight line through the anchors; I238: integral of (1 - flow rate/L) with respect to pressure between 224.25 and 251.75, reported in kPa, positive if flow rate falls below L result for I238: 2.4 kPa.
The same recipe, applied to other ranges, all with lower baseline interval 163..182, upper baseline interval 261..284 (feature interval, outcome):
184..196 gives 1.7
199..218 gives -1.4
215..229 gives -3.1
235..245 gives -0.7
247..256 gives -0.3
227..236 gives -0.9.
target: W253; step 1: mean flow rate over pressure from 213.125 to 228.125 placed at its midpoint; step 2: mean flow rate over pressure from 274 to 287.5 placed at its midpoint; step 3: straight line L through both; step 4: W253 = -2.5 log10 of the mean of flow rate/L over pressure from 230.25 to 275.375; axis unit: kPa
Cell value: 0.06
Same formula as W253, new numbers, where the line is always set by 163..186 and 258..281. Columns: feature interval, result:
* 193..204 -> 0.11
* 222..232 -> -0.16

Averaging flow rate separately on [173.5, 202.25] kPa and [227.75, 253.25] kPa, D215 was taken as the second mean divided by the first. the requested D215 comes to 1.37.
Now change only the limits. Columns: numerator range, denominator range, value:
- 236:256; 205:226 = 0.89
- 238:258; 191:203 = 1.26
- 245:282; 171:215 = 1.22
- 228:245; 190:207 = 1.31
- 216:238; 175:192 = 1.58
